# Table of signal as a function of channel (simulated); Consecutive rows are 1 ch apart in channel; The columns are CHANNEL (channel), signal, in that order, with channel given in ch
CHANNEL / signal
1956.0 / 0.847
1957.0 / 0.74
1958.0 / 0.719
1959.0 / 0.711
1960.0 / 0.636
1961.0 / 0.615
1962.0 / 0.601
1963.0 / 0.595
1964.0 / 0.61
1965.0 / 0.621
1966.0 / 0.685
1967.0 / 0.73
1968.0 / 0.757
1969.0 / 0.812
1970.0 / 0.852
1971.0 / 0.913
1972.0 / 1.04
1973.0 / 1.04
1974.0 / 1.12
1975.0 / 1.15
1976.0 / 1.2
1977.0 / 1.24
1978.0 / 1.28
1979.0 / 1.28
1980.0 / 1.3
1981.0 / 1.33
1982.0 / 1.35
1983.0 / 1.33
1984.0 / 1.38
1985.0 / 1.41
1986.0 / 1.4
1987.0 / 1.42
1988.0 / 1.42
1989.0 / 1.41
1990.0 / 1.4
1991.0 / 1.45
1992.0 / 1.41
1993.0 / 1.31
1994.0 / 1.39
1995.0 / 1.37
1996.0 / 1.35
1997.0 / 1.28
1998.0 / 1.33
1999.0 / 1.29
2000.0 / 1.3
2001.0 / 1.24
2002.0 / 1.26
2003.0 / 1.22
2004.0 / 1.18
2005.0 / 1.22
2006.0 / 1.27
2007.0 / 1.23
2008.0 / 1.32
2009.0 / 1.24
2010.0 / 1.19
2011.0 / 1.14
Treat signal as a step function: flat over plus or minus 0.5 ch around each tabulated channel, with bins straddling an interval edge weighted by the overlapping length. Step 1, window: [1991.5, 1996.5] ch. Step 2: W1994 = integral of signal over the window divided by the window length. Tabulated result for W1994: 1.37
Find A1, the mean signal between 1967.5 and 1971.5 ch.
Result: 0.834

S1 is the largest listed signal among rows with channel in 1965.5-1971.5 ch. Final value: 0.913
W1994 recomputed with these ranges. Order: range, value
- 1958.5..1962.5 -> 0.641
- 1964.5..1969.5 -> 0.721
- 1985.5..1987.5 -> 1.41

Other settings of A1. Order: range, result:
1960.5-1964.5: 0.605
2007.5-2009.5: 1.28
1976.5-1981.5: 1.29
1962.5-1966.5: 0.628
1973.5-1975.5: 1.14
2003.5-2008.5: 1.24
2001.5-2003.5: 1.24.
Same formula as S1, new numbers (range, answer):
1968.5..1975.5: 1.15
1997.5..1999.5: 1.33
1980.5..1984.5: 1.38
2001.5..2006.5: 1.27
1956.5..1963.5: 0.74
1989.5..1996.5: 1.45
